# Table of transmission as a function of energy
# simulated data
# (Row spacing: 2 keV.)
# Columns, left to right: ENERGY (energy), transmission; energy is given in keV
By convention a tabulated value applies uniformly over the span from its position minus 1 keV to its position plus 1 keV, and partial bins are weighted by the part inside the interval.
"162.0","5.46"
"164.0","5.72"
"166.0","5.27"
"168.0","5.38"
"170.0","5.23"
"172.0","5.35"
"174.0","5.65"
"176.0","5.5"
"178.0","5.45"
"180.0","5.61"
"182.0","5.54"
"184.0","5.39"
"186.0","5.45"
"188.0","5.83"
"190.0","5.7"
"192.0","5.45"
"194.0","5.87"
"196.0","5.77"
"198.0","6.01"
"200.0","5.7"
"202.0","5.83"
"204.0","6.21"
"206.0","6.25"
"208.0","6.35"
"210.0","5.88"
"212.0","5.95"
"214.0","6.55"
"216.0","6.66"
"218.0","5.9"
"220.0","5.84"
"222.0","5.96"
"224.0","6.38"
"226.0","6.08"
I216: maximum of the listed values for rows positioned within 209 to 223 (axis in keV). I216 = 6.66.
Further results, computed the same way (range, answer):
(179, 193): 5.83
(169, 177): 5.65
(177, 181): 5.61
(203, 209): 6.35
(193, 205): 6.21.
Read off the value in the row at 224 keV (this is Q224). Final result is 6.38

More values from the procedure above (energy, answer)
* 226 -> 6.08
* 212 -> 5.95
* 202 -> 5.83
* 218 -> 5.9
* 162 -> 5.46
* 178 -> 5.45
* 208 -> 6.35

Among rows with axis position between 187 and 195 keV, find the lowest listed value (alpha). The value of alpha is 5.45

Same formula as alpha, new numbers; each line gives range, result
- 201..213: 5.83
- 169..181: 5.23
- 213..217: 6.55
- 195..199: 5.77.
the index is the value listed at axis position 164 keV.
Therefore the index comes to 5.72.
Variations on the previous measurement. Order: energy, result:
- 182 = 5.54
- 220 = 5.84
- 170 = 5.23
